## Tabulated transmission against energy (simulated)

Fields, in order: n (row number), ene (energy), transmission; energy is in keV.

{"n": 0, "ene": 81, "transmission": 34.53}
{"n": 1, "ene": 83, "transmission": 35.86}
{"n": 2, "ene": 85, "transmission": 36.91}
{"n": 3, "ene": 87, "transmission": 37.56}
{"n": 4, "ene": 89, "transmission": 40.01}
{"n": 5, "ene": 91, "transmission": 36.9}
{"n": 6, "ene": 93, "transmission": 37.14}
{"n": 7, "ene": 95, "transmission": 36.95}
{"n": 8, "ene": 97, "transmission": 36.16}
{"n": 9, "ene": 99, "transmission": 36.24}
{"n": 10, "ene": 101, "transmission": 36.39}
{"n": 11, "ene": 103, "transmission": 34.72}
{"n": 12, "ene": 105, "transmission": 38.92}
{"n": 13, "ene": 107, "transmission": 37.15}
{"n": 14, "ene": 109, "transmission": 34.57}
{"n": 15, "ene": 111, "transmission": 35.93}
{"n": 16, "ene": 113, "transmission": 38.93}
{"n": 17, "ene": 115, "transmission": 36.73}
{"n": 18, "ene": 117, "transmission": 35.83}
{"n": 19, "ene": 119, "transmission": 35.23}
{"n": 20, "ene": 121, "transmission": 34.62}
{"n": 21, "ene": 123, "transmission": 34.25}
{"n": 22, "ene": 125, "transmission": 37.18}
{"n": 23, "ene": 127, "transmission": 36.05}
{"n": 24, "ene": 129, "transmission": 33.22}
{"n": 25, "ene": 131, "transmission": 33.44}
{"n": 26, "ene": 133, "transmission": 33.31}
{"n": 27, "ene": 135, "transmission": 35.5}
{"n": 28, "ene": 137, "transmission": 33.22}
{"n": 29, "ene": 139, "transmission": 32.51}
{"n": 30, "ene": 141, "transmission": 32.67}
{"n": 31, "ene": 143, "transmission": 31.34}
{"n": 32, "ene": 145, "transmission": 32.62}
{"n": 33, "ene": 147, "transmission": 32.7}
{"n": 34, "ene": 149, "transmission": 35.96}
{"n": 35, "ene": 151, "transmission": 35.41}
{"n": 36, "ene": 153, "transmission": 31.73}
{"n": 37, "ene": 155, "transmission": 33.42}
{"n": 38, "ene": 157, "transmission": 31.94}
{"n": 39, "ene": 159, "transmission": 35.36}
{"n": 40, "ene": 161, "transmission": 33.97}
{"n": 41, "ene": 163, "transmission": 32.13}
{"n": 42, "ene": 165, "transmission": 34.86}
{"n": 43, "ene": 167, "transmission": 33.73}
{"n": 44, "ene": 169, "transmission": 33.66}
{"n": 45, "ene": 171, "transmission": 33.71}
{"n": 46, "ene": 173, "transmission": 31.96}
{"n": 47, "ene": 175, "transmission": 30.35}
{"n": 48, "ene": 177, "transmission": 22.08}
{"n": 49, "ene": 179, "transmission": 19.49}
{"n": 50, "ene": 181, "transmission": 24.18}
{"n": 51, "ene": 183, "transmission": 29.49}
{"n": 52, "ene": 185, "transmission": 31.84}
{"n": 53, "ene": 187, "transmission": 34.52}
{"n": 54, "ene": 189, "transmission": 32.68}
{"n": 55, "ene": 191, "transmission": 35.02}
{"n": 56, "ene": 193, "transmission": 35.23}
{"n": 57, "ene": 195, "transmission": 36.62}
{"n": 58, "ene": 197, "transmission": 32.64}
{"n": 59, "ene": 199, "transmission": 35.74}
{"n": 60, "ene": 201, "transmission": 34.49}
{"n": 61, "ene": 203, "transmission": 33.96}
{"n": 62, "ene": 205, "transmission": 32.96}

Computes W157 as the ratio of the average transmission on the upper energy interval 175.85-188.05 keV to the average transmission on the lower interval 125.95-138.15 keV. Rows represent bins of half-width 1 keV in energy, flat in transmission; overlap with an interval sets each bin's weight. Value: 0.8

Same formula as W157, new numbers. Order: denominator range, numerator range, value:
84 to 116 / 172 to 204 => 0.85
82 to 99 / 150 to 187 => 0.84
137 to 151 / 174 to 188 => 0.83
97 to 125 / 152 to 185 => 0.85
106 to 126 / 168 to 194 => 0.84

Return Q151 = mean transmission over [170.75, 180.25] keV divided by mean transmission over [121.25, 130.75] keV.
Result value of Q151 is 0.8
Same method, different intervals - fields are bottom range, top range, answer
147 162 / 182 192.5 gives 0.97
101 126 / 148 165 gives 0.93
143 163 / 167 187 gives 0.87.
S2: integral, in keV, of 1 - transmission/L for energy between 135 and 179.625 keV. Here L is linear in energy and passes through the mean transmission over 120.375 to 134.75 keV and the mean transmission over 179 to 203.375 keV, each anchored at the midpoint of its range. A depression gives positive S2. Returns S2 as 1.9 keV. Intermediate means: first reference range 34.6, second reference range 32.5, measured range 32.2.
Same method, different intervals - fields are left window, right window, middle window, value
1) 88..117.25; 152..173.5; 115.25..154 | 1.00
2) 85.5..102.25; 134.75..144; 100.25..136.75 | -0.84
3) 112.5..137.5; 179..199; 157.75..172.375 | -0.29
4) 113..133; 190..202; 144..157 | 0.61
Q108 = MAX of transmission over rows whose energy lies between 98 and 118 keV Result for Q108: 38.93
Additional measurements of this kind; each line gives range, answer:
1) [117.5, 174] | 37.18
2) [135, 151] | 35.96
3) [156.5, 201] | 36.62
